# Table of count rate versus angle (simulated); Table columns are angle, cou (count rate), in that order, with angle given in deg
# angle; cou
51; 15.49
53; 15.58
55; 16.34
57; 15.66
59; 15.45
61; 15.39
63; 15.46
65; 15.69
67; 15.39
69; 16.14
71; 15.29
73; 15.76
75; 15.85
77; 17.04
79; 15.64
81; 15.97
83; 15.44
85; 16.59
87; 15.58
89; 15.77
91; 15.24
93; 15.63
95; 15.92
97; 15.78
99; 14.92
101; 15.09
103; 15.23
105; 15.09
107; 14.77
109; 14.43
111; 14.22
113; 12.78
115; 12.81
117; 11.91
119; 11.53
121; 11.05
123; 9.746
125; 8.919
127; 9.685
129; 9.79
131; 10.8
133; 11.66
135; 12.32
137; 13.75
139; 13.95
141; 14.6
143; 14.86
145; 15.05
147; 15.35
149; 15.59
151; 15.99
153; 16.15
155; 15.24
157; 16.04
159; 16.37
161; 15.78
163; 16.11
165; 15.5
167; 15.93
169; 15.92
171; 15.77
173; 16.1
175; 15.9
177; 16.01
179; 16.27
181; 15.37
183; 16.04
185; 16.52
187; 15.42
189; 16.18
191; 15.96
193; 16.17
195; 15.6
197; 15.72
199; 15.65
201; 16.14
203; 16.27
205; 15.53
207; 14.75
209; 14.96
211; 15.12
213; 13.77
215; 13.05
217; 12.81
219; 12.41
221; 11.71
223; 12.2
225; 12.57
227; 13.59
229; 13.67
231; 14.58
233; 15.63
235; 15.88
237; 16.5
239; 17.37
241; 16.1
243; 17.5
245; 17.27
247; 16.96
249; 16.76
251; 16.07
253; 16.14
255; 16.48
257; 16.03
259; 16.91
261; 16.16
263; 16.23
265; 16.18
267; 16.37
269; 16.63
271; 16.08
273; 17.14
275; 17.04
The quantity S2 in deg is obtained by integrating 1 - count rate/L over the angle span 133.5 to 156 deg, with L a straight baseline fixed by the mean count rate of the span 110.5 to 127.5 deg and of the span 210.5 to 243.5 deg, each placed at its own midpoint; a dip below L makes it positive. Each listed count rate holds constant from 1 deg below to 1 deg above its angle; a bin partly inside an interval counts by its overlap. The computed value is -4.93 deg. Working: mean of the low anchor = 11.4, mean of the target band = 14.7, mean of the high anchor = 14.3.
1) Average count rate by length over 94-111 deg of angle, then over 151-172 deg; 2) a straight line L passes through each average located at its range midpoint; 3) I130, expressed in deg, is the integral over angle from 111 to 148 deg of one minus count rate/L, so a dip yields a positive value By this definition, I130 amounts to 7.6 deg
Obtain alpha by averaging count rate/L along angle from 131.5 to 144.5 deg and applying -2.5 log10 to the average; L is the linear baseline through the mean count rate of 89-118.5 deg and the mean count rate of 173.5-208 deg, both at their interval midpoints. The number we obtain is 0.12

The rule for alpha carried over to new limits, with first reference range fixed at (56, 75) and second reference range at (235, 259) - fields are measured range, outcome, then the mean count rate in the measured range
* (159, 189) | 0.02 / 15.9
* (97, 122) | 0.15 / 13.7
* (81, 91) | -0.01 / 15.8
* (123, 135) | 0.47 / 10.3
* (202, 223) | 0.18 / 14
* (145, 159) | 0.02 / 15.7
